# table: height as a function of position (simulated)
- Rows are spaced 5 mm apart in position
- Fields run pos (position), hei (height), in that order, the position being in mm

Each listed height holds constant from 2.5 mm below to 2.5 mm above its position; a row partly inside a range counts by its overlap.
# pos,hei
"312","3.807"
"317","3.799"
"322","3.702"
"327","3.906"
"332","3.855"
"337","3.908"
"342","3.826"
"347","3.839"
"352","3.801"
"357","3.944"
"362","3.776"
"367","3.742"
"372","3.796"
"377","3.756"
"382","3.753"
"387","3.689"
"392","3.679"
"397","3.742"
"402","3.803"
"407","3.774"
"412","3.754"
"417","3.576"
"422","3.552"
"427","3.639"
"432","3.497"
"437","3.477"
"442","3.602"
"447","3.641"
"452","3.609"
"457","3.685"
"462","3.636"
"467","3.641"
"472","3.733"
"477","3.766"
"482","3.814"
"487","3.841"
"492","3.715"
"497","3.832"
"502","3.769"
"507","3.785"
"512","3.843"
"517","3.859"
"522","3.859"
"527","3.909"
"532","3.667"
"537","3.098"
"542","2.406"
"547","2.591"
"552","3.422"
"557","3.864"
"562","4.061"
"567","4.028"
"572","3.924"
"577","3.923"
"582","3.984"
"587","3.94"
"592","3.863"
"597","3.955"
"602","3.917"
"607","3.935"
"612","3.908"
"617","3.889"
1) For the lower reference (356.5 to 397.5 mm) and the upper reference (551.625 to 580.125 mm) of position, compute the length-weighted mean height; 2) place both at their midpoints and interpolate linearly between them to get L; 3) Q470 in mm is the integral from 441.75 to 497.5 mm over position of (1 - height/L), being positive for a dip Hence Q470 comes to 1.8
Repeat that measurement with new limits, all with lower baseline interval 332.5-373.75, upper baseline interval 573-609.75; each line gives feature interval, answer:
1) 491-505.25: 0.41 mm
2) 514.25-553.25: 5.53 mm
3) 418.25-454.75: 2.75 mm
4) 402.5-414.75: 0.28 mm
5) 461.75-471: 0.53 mm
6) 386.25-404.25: 0.55 mm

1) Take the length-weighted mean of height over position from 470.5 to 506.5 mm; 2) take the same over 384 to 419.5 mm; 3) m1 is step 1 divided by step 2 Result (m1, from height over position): 1.0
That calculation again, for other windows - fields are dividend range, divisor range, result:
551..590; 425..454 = 1.09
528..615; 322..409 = 0.97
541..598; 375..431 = 1.00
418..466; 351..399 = 0.95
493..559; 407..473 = 0.98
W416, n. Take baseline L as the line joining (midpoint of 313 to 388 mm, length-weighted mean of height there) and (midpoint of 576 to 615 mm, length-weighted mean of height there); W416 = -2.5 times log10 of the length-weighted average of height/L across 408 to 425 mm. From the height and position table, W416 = 0.06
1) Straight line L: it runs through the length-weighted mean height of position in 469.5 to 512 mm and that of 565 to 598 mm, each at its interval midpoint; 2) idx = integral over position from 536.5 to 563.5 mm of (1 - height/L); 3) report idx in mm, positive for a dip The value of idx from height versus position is 4.65 mm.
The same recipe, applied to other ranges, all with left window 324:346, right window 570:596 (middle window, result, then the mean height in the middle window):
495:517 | 0.5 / 3.81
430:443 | 1.3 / 3.52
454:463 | 0.5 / 3.66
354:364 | 0.0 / 3.86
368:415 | 1.6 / 3.75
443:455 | 0.8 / 3.62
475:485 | 0.3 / 3.79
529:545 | 3.5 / 3.07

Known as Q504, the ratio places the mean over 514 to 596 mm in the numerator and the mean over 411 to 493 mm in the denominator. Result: 1.00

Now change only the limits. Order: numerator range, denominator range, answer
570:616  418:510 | 1.07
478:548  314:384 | 0.94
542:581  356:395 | 0.96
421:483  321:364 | 0.95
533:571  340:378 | 0.89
